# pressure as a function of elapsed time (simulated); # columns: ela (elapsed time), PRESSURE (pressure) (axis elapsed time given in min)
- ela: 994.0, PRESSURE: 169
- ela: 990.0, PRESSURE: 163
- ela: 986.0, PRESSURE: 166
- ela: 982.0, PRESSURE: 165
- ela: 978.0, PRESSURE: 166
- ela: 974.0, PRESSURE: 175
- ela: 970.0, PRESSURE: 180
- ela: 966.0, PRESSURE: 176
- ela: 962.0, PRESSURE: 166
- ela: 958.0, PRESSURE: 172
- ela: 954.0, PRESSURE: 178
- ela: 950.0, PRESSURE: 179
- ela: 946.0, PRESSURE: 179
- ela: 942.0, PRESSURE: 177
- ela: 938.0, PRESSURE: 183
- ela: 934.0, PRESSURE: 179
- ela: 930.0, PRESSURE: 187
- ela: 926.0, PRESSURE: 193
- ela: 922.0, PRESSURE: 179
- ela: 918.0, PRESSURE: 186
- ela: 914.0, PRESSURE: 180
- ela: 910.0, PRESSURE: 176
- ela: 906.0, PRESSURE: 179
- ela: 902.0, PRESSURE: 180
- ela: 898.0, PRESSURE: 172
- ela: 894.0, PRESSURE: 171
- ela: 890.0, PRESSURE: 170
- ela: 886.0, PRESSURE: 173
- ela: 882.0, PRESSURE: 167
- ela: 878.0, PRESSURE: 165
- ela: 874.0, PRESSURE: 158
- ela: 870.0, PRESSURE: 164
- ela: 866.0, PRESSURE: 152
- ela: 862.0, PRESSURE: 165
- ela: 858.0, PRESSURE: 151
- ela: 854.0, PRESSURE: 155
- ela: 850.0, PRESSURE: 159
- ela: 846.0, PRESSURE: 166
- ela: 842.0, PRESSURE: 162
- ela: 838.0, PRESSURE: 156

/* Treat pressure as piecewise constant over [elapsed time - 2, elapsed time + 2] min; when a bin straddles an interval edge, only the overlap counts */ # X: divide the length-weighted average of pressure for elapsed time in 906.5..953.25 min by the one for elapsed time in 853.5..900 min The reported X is 1.11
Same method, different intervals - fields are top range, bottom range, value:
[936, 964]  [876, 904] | 1.03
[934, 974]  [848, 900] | 1.08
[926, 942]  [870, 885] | 1.12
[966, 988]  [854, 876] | 1.08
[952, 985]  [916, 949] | 0.94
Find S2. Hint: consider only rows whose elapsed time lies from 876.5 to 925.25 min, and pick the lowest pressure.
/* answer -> 165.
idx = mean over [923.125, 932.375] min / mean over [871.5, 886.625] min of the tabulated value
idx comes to 1.1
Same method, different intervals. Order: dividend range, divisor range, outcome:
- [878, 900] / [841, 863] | 1.07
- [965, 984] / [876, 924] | 0.98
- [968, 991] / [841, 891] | 1.05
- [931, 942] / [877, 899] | 1.07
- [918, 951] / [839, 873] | 1.15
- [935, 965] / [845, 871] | 1.11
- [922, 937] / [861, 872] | 1.16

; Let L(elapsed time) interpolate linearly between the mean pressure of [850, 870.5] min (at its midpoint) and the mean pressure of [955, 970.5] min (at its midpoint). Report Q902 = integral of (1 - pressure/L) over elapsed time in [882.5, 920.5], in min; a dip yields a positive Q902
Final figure -2.9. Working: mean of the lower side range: 157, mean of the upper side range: 173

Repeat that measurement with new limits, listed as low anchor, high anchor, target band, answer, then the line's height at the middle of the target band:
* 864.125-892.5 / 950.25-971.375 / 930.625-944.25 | -0.7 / 172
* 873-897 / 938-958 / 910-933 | -1.3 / 174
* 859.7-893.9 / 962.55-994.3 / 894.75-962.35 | -4.9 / 167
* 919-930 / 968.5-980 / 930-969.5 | 0.5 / 180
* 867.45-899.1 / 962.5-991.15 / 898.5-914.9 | -1.0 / 168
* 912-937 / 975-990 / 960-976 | -0.4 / 170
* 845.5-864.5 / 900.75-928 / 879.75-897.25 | 0.1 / 172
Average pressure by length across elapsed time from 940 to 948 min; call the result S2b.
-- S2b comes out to 178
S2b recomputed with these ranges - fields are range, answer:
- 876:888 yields 168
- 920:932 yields 186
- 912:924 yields 182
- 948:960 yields 176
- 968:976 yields 178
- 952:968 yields 173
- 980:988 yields 166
